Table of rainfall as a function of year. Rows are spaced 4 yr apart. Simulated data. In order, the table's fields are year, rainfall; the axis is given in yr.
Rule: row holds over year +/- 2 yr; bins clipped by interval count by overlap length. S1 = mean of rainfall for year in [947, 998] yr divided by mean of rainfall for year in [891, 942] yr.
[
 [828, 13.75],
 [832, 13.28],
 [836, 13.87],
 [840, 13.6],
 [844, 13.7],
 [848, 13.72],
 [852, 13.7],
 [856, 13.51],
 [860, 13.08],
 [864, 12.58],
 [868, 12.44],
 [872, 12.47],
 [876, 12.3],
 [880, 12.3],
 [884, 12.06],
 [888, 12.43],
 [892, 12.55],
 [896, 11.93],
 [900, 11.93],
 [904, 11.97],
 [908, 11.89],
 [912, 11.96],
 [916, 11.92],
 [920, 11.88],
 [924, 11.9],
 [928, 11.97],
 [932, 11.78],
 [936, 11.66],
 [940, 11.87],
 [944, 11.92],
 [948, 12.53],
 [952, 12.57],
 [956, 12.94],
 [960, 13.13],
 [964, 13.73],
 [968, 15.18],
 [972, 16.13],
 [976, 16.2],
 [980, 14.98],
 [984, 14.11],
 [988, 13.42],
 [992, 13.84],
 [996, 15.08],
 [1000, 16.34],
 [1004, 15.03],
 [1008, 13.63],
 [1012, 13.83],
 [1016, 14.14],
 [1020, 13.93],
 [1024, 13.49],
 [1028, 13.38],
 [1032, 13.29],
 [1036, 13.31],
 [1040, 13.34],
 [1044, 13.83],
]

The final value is 1.19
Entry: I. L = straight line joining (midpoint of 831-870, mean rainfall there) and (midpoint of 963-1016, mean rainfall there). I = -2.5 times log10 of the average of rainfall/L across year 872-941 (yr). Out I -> 0.16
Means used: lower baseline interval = 13.3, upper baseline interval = 14.7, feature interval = 12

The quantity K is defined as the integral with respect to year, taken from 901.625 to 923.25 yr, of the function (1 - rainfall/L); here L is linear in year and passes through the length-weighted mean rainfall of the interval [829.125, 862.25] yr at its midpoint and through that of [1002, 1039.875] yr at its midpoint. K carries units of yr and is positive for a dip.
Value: 2.7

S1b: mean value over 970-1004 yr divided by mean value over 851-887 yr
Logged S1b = 1.2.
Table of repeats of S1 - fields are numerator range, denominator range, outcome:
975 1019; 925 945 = 1.23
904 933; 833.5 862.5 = 0.88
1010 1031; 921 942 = 1.16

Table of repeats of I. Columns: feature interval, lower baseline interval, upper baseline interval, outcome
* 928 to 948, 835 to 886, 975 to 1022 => 0.17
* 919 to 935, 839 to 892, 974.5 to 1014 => 0.16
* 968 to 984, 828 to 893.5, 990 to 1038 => -0.12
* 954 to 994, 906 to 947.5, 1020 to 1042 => -0.14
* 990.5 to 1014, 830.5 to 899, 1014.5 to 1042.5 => -0.09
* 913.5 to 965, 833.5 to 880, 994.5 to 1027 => 0.13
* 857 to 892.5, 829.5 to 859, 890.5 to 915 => 0.02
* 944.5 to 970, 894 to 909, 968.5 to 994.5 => 0.05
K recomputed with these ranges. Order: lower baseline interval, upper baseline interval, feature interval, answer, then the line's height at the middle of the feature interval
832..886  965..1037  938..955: 2.0 yr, 13.9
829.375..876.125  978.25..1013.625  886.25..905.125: 2.0 yr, 13.6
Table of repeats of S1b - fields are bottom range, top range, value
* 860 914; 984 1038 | 1.15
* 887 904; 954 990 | 1.19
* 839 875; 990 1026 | 1.09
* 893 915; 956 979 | 1.23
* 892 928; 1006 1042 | 1.14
